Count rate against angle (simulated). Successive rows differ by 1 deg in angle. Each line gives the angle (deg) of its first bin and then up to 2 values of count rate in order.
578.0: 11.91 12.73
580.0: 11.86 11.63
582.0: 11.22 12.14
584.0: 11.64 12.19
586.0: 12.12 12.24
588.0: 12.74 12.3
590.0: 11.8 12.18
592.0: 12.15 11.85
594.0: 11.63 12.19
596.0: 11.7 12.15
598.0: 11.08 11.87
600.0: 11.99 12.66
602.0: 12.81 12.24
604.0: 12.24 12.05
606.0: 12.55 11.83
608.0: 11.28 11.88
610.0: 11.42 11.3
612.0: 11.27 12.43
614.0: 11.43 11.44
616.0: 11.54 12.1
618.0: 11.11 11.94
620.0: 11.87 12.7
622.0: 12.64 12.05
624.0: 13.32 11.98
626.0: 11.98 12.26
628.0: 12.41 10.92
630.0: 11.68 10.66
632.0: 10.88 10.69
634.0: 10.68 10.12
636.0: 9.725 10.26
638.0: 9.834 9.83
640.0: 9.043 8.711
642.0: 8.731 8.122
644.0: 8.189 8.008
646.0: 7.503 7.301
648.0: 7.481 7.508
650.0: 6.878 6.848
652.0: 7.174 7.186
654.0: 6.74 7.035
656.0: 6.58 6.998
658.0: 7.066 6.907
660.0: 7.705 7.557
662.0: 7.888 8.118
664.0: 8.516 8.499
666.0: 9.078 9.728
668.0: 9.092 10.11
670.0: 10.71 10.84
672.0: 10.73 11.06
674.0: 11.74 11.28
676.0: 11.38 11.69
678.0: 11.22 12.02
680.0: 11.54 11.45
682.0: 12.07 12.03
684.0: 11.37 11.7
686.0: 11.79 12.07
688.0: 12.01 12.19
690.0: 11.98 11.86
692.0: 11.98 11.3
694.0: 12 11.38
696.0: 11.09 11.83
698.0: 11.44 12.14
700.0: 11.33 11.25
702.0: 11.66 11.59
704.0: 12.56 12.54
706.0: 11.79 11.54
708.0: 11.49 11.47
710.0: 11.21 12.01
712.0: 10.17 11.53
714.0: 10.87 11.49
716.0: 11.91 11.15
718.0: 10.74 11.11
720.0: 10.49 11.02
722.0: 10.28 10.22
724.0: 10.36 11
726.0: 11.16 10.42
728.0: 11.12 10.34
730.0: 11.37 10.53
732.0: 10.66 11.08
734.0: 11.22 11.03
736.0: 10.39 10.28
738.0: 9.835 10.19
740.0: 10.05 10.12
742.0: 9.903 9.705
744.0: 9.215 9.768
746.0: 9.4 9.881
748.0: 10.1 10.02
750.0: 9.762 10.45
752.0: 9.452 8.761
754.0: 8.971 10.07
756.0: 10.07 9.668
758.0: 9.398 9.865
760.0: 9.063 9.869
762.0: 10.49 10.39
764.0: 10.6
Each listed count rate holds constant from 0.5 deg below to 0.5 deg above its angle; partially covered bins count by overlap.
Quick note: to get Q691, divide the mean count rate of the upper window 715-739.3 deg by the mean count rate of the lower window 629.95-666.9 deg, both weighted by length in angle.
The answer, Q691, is 1.3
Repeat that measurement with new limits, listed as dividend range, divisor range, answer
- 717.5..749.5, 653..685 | 1.08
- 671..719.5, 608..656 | 1.14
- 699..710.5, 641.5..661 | 1.59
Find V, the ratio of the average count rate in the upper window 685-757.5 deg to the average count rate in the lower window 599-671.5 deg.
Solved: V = 1.1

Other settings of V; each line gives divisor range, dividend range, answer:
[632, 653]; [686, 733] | 1.31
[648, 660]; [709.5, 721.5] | 1.58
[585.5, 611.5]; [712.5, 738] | 0.90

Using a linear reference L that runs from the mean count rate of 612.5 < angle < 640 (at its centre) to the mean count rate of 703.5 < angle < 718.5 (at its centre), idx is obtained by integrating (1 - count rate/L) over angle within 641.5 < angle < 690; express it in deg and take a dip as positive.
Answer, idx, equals 8.7 deg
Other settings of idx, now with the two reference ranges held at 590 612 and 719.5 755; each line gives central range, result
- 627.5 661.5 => 8.3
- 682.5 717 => -3.1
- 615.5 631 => -0.4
